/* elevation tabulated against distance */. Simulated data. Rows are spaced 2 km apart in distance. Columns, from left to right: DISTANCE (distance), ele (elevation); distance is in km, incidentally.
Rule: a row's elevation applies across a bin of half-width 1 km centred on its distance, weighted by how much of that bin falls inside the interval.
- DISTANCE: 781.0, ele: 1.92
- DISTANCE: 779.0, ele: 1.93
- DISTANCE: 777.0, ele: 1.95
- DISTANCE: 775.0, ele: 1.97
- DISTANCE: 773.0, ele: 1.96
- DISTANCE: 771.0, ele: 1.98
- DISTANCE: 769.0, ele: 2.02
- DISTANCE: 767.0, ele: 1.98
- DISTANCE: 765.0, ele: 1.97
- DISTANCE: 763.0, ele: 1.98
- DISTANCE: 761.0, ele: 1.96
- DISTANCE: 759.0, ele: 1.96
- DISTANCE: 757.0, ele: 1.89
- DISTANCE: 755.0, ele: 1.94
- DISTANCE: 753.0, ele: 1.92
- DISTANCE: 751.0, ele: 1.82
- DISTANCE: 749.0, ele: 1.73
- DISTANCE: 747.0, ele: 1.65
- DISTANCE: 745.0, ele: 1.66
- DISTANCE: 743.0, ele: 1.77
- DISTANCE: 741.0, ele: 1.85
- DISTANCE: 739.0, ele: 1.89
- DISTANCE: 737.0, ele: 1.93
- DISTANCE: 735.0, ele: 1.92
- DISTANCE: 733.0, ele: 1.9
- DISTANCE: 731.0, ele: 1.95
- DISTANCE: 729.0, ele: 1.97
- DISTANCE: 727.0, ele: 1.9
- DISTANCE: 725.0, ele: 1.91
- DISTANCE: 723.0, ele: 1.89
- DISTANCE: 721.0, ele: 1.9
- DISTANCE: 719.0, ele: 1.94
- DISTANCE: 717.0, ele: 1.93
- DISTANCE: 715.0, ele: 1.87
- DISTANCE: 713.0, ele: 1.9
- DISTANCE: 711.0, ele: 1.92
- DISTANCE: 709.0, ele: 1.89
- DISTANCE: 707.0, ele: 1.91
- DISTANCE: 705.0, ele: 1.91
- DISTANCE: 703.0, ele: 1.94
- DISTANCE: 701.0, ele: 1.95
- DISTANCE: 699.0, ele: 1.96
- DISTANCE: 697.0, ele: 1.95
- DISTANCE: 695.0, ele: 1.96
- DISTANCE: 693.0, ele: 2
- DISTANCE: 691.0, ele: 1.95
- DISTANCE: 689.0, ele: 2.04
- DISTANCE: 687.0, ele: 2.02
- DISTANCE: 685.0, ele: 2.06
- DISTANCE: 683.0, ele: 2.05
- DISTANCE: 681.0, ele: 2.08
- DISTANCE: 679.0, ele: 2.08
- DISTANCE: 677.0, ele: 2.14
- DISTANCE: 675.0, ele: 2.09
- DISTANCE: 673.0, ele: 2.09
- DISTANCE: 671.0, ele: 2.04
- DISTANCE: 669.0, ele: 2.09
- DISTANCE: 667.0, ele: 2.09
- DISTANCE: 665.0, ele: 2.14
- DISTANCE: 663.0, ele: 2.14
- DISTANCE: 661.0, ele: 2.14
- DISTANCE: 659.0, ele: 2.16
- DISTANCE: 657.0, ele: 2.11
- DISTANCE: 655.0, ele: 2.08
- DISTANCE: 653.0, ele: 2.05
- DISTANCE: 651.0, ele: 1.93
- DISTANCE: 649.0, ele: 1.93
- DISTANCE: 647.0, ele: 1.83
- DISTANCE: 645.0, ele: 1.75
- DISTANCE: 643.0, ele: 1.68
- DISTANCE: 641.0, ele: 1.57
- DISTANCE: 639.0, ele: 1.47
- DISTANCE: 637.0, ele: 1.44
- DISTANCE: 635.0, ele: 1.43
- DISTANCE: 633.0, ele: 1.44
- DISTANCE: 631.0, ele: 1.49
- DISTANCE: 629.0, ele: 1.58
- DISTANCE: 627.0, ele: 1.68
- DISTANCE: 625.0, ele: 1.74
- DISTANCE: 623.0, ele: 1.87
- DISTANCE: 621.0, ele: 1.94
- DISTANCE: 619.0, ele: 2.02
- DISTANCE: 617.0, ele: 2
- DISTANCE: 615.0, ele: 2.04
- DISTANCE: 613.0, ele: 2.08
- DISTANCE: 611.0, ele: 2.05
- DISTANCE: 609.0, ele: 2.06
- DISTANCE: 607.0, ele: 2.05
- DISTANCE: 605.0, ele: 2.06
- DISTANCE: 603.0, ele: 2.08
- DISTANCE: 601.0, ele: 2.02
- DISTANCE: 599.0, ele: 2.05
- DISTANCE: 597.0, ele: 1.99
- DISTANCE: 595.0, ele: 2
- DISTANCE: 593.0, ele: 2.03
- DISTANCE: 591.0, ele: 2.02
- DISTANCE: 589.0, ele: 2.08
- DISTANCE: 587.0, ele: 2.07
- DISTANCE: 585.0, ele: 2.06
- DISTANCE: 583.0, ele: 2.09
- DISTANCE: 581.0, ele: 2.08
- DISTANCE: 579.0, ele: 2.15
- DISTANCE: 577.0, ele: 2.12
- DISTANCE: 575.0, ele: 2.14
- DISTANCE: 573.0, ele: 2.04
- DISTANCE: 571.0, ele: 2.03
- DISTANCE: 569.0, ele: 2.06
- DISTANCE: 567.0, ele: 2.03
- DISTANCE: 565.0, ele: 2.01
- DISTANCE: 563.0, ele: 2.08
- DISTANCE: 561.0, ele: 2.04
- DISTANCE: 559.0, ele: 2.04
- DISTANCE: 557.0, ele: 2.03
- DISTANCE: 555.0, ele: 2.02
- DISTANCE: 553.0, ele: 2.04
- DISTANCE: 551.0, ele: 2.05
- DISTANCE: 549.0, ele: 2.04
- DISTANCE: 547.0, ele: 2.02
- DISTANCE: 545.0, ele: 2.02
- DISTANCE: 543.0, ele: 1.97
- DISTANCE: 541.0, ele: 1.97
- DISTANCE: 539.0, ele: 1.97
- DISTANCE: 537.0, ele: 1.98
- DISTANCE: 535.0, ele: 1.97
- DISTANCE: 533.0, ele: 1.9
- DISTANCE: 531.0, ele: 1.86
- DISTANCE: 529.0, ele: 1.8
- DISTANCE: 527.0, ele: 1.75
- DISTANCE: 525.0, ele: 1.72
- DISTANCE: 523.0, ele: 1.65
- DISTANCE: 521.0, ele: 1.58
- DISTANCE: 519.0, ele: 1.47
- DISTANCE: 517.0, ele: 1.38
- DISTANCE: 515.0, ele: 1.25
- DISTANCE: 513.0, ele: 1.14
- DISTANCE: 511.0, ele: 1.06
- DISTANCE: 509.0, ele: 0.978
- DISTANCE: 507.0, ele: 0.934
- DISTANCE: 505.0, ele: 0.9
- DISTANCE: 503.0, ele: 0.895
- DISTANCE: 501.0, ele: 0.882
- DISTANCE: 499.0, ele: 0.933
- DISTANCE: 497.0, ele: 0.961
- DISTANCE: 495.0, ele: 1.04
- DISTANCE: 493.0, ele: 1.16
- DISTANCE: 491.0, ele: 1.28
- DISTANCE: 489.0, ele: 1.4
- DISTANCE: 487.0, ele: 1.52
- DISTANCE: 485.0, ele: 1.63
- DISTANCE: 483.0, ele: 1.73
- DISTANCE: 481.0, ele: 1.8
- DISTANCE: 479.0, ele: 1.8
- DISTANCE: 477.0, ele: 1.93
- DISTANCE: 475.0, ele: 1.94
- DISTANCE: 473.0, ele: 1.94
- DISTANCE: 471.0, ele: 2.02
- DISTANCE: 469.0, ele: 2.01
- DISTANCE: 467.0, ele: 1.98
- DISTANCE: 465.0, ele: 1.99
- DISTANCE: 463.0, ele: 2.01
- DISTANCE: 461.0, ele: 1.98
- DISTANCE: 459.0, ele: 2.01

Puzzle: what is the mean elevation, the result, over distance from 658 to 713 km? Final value 2.03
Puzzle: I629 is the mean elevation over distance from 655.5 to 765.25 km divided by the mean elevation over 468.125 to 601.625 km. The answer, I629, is 1.1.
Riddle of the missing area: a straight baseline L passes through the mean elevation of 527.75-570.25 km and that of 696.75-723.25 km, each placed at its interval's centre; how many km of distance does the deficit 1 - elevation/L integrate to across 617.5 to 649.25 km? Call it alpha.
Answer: 4.5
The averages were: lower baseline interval 1.99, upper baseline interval 1.92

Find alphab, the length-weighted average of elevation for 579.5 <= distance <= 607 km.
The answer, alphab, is 2.05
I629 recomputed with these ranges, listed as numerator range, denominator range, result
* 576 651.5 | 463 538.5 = 1.24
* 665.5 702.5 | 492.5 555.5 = 1.32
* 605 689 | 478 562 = 1.21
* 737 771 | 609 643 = 1.08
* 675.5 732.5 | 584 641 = 1.04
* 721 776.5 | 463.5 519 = 1.33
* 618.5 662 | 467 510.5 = 1.25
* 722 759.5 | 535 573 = 0.92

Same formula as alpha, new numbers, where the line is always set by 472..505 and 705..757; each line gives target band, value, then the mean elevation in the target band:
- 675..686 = -1.9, 2.08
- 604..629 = -4.5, 1.95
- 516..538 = -3.6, 1.73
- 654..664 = -2.2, 2.13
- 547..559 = -3.9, 2.04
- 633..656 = -0.2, 1.73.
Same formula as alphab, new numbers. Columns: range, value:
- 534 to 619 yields 2.04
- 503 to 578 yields 1.77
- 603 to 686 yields 1.92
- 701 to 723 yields 1.91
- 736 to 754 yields 1.8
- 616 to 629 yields 1.85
